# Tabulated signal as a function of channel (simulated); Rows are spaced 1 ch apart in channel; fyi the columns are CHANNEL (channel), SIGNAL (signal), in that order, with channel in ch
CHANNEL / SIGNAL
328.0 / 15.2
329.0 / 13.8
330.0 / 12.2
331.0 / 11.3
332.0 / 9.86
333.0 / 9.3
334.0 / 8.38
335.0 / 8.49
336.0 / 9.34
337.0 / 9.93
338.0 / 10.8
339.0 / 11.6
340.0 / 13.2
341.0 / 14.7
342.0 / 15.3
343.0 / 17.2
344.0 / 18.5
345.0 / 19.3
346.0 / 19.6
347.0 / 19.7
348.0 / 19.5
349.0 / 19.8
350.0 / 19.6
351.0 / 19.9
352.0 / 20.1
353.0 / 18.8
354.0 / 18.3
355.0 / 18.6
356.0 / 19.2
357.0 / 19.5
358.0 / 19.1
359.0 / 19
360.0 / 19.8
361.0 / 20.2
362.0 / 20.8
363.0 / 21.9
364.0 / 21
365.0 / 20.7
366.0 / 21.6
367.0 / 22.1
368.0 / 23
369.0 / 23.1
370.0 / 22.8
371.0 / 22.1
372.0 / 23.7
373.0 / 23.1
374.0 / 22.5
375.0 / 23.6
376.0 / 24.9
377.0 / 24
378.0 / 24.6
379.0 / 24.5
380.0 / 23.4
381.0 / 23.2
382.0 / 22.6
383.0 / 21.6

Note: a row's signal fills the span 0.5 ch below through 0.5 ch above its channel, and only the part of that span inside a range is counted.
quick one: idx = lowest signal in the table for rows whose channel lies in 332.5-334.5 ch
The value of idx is 8.38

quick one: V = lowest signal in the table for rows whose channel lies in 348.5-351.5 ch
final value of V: 19.6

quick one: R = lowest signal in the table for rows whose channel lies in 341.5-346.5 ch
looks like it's 15.3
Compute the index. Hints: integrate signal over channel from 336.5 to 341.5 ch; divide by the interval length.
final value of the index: 12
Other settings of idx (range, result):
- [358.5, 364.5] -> 19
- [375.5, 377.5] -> 24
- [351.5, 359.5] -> 18.3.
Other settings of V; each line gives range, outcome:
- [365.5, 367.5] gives 21.6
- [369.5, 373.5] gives 22.1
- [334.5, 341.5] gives 8.49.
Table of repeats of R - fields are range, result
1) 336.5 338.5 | 9.93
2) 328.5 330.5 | 12.2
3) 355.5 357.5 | 19.2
